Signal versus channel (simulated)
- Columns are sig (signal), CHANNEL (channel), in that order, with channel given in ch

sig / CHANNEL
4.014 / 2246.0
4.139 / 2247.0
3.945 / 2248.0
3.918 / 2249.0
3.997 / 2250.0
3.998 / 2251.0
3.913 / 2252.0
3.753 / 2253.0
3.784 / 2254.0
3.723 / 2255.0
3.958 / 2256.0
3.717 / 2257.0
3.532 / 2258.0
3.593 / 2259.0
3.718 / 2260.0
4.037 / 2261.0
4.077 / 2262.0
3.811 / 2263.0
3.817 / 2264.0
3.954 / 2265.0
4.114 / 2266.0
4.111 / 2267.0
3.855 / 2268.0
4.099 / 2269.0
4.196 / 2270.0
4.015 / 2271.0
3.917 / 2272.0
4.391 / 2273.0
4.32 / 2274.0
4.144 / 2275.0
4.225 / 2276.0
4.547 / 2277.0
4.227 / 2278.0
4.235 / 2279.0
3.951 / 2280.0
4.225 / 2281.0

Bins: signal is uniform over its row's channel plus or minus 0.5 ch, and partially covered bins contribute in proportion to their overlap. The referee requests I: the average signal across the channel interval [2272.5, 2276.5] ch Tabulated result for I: 4.27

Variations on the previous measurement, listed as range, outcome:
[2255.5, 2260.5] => 3.7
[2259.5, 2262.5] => 3.94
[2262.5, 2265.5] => 3.86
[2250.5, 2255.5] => 3.83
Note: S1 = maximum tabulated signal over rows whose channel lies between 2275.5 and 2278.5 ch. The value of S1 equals 4.547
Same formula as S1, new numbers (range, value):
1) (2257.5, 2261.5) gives 4.037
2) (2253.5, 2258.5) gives 3.958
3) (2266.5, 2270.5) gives 4.196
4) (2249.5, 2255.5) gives 3.998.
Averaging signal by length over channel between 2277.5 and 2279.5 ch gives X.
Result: 4.23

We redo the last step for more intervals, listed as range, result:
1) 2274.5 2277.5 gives 4.31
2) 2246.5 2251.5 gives 4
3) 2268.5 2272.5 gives 4.06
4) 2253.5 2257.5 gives 3.8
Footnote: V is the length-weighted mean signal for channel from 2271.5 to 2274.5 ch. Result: 4.21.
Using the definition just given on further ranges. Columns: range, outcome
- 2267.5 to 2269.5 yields 3.98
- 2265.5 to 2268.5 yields 4.03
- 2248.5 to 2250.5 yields 3.96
